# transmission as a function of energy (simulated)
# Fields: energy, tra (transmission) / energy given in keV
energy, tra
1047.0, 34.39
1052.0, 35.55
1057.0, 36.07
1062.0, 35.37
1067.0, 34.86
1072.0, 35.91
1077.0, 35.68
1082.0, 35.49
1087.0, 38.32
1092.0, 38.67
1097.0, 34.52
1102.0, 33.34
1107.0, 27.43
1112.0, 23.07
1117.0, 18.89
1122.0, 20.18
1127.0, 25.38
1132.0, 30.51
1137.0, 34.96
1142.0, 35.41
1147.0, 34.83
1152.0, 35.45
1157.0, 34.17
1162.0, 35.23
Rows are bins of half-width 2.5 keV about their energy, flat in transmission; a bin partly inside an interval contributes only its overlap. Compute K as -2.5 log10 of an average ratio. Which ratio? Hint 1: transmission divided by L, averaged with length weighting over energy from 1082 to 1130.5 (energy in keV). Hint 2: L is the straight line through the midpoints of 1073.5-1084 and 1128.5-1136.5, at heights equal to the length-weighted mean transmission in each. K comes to 0.146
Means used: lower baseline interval 35.6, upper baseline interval 31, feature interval 29.2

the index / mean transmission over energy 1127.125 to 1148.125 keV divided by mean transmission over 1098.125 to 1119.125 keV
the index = 1.2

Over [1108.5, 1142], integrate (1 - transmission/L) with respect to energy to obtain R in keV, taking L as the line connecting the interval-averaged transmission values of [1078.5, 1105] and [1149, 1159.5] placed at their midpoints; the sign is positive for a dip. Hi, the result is 8.5 keV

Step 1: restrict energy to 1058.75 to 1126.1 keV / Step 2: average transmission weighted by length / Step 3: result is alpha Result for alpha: 31.6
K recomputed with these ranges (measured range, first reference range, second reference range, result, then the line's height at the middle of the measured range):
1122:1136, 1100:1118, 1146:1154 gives 0.12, 30.5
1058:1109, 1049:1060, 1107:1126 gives -0.20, 29.3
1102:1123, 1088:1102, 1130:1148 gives 0.43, 35.3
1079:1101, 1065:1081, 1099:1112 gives -0.14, 32.2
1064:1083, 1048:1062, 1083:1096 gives 0.04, 36.7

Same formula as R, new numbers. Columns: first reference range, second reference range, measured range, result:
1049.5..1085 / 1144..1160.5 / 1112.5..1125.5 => 5.4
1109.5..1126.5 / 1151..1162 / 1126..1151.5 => -3.8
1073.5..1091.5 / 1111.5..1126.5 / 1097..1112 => -1.4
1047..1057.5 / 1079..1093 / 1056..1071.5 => 0.3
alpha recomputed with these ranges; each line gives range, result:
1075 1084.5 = 35.6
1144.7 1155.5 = 35.1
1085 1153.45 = 30.7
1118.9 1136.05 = 26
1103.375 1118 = 24.4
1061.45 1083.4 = 35.5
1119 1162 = 31.4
